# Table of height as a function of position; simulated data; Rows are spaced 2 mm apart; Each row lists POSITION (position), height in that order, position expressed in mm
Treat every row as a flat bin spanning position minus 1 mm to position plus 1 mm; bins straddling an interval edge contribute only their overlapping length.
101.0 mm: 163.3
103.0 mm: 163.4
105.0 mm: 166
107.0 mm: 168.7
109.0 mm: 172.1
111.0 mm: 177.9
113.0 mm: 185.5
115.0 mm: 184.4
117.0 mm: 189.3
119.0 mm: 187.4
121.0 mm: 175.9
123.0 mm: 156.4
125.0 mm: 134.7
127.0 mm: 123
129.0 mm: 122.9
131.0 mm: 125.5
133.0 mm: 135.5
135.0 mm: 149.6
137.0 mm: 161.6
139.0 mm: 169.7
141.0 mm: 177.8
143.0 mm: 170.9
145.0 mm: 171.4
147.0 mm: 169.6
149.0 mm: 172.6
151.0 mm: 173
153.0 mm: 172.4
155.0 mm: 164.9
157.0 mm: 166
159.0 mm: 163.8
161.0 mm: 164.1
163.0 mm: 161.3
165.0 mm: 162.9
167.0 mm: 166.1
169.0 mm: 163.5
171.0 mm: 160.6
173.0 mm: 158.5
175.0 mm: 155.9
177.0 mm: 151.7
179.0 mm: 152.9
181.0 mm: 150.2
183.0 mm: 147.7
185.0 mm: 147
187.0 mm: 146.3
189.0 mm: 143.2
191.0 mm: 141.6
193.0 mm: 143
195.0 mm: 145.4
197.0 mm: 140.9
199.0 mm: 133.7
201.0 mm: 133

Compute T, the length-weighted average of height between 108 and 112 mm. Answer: 175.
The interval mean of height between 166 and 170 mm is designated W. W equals 165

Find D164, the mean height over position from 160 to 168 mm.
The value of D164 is 164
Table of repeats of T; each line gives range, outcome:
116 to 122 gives 184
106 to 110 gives 170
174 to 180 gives 154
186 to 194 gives 144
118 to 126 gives 164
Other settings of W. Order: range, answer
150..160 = 168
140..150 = 172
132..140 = 154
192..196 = 144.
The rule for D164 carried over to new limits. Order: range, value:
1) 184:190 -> 146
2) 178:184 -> 150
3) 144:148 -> 170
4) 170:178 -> 157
